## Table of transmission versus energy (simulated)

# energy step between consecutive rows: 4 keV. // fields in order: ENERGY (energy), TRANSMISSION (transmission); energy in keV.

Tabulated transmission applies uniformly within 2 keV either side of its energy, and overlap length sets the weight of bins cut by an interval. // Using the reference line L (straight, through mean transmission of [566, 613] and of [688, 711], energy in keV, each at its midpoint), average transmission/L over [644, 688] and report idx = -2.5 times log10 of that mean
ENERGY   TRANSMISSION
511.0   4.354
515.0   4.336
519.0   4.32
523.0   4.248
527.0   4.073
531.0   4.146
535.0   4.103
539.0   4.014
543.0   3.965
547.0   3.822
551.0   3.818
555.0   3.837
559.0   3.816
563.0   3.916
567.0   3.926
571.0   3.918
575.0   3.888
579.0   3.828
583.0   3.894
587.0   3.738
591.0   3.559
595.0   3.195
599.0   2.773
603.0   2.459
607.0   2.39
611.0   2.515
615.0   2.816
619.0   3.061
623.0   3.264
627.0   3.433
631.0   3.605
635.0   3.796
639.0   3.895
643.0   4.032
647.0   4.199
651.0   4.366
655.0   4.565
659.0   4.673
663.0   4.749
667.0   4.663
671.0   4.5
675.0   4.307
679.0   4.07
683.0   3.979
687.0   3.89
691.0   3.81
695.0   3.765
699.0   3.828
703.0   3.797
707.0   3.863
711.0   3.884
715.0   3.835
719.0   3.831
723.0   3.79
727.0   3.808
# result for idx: -0.19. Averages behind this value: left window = 3.33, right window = 3.82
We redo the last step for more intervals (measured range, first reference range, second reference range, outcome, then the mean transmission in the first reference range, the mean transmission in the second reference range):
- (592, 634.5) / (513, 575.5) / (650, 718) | 0.335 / 4.01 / 4.14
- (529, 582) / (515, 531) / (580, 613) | -0.061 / 4.22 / 3.09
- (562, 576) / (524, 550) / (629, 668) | 0.047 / 4.02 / 4.24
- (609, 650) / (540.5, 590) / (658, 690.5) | 0.187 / 3.86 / 4.32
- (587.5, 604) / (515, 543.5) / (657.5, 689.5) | 0.340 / 4.15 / 4.34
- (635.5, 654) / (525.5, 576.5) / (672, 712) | -0.049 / 3.94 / 3.93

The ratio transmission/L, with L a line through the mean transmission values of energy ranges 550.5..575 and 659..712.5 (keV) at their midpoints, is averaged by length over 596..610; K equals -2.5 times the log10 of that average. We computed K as 0.46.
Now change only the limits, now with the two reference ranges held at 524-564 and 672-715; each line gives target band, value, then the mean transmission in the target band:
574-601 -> 0.12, 3.54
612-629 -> 0.26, 3.11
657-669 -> -0.19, 4.69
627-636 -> 0.09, 3.63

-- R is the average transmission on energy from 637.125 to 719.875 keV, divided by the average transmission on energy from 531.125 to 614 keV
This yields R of 1.15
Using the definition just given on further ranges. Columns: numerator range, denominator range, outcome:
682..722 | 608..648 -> 1.13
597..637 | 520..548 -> 0.74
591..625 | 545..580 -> 0.74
